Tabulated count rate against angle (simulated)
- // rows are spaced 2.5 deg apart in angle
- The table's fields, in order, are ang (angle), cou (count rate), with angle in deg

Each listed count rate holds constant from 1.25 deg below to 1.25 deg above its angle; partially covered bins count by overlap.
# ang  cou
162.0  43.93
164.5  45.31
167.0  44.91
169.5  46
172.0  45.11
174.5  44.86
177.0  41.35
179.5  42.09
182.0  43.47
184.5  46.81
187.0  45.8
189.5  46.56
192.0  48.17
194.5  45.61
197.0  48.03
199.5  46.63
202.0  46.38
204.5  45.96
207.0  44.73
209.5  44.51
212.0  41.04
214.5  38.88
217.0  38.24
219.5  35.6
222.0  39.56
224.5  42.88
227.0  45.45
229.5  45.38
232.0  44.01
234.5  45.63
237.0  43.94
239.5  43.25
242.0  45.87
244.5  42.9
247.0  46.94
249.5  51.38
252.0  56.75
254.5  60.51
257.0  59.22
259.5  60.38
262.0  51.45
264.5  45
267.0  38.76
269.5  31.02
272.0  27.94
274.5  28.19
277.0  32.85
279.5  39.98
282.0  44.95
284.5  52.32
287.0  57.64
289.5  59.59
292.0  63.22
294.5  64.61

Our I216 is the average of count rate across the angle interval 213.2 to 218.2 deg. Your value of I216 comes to 38.6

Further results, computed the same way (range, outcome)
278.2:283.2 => 42.3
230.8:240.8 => 44.2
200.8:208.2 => 45.7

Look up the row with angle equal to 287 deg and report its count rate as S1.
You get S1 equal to 57.64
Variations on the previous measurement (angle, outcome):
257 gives 59.22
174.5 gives 44.86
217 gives 38.24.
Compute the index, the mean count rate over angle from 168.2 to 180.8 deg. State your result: 43.9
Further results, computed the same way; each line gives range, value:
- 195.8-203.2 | 47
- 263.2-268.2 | 42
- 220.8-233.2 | 43.5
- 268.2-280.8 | 32.1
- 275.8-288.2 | 45.6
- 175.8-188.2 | 43.9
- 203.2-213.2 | 44.1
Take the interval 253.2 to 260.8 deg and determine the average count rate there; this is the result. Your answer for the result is 60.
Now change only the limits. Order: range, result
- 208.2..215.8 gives 41.5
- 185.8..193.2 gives 46.8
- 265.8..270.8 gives 34.8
